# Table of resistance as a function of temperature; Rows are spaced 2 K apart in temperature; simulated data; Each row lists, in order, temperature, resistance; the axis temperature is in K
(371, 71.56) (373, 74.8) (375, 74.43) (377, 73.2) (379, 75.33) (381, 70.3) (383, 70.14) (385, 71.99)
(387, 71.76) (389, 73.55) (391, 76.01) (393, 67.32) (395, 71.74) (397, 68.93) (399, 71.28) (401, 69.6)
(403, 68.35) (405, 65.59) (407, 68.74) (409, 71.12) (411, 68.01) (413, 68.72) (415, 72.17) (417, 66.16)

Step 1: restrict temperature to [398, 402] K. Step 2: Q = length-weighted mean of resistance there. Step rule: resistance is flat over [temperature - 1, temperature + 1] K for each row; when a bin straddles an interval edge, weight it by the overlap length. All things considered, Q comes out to 70.4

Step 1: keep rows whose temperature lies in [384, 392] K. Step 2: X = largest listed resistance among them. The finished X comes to 76.01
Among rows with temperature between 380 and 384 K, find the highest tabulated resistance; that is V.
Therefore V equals 70.3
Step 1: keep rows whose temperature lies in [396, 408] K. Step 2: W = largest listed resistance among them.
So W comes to 71.28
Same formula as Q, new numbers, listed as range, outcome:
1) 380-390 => 71.5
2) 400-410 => 68.7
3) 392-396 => 69.5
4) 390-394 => 71.7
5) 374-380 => 74.3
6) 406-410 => 69.9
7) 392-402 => 69.8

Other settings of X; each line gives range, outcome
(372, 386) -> 75.33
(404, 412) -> 71.12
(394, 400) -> 71.74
